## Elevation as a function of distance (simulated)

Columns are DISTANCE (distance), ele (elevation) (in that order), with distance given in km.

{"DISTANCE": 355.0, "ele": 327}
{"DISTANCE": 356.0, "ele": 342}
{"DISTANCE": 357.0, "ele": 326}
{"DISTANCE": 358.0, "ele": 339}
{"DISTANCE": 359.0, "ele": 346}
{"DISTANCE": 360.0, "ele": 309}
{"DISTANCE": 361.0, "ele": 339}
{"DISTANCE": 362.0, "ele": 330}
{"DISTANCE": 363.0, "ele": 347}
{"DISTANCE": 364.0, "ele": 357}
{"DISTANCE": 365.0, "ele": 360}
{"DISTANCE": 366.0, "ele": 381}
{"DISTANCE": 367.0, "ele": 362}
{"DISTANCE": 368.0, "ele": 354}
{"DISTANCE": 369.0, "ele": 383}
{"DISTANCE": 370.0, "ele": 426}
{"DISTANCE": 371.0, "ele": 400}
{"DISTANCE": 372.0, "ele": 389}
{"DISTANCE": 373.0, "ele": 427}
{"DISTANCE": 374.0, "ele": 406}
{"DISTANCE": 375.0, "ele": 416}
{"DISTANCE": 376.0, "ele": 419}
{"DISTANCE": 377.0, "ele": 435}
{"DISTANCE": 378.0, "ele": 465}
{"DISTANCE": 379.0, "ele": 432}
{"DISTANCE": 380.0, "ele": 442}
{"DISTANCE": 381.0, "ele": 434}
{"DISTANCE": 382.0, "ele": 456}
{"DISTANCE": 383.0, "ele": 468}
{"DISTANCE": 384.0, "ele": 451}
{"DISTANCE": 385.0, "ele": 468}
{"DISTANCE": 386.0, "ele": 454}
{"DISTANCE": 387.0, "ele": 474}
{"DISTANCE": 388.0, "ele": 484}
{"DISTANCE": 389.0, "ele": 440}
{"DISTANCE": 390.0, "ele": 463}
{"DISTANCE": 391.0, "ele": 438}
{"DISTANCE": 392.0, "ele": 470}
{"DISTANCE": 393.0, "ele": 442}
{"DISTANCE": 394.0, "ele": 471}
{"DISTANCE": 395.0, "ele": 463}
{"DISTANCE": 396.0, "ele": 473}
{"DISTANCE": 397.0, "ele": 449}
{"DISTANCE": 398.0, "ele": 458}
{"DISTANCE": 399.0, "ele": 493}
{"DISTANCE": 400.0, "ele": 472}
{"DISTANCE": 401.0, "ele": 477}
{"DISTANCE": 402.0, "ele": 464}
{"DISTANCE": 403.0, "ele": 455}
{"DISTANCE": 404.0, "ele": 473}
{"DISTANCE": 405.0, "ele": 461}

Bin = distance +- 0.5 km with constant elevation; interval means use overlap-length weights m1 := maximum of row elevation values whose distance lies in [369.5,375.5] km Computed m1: 427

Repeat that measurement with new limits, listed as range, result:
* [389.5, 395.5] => 471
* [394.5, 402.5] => 493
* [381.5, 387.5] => 474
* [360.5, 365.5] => 360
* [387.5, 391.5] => 484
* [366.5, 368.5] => 362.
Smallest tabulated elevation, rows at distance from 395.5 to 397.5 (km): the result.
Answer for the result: 449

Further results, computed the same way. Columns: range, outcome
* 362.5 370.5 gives 347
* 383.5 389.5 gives 440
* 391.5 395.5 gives 442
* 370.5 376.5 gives 389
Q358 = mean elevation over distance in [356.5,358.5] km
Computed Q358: 332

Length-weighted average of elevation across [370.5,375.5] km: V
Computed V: 408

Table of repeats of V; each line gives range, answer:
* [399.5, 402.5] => 471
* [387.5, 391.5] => 456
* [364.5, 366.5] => 370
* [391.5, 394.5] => 461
